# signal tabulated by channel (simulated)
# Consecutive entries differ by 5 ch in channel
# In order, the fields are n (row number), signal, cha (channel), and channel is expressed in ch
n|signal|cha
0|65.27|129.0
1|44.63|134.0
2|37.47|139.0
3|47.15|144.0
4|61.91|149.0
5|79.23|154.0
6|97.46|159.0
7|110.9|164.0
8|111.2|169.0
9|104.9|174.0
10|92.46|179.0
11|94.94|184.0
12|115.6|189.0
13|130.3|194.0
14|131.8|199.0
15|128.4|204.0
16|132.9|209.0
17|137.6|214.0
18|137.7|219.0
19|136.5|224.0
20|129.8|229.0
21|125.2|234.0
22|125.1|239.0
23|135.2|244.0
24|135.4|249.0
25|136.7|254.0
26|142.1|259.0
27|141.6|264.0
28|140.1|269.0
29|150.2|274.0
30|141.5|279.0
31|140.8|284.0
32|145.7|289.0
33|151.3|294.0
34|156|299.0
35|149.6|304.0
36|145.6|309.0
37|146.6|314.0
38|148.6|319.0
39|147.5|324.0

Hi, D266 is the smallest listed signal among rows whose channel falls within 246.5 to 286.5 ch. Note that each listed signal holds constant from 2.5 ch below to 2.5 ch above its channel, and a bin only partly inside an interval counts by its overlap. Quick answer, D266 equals 135.4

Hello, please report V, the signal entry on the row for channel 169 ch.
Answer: 111.2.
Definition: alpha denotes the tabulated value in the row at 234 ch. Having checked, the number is 125.2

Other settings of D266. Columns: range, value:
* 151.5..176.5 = 79.23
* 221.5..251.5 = 125.1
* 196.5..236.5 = 125.2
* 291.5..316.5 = 145.6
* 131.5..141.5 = 37.47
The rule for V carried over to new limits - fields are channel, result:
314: 146.6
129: 65.27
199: 131.8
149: 61.91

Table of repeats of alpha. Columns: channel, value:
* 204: 128.4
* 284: 140.8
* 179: 92.46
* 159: 97.46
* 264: 141.6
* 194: 130.3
